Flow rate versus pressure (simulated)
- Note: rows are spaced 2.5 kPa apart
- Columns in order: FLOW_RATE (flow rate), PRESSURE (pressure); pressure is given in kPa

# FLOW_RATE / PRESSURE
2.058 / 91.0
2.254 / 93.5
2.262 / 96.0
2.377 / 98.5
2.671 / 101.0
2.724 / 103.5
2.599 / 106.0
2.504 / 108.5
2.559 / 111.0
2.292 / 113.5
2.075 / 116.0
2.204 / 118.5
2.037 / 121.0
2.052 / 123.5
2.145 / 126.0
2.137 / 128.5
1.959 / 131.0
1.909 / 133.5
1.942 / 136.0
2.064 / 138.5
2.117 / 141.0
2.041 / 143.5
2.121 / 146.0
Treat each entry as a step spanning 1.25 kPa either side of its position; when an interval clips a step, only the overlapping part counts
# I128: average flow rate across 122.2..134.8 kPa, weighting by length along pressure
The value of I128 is 2.04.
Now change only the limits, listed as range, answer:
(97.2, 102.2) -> 2.52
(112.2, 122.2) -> 2.15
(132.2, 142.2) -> 2.01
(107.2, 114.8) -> 2.45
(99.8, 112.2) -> 2.61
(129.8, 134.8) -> 1.93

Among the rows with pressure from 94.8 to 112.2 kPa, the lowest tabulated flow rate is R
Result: 2.262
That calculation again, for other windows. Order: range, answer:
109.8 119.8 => 2.075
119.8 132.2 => 1.959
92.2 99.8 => 2.254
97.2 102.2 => 2.377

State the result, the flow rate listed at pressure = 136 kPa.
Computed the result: 1.942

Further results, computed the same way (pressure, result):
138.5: 2.064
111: 2.559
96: 2.262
